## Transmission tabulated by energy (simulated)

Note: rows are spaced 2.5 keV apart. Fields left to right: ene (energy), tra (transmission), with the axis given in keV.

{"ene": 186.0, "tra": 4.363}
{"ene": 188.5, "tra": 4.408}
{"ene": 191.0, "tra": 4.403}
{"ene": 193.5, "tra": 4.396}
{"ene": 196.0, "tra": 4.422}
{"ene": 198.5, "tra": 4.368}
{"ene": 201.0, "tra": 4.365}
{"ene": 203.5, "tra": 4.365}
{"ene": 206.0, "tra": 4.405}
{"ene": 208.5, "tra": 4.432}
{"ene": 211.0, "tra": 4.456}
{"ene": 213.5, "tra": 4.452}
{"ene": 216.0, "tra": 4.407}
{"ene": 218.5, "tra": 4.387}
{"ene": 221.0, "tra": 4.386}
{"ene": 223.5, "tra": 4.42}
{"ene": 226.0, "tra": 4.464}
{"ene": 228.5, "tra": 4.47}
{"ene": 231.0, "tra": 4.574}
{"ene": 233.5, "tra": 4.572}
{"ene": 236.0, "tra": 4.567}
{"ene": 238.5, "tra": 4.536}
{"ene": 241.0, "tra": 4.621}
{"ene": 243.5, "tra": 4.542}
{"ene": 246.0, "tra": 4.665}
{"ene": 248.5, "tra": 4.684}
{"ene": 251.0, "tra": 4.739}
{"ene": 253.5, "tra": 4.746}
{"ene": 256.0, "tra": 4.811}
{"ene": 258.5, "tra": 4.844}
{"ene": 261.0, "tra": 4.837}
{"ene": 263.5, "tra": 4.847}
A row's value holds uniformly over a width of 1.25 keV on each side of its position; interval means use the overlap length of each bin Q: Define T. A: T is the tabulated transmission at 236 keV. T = 4.567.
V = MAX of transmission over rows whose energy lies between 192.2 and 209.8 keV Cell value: 4.432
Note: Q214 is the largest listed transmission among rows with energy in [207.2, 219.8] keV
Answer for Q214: 4.456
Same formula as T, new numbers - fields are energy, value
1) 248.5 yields 4.684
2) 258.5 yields 4.844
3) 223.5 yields 4.42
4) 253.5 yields 4.746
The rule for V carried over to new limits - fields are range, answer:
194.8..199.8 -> 4.422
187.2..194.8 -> 4.408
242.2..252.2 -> 4.739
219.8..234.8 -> 4.574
